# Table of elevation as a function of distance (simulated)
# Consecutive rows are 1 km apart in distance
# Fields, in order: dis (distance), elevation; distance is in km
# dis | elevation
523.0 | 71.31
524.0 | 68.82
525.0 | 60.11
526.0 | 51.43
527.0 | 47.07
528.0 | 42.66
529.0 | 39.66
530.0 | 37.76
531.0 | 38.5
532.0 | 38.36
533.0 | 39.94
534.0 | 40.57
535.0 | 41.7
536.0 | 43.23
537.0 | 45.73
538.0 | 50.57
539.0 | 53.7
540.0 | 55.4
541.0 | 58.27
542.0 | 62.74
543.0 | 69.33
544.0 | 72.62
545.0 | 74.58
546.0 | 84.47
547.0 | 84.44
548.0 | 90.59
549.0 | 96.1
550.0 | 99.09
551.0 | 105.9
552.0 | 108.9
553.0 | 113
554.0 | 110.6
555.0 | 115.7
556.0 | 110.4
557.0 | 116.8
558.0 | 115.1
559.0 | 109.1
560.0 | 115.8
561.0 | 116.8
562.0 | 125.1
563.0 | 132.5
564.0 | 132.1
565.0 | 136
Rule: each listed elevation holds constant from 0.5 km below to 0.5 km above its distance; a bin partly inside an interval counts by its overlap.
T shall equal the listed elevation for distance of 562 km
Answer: 125.1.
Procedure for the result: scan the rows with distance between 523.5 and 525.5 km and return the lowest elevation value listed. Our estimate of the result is 60.11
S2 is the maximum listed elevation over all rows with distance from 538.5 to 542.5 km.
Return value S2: 62.74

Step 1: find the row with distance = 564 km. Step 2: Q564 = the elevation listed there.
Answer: 132.1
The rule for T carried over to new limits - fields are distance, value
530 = 37.76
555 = 115.7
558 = 115.1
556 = 110.4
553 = 113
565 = 136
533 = 39.94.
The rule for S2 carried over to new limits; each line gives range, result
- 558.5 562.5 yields 125.1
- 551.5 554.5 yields 113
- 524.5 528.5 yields 60.11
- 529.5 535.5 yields 41.7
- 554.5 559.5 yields 116.8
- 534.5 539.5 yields 53.7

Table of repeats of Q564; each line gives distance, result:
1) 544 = 72.62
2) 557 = 116.8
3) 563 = 132.5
